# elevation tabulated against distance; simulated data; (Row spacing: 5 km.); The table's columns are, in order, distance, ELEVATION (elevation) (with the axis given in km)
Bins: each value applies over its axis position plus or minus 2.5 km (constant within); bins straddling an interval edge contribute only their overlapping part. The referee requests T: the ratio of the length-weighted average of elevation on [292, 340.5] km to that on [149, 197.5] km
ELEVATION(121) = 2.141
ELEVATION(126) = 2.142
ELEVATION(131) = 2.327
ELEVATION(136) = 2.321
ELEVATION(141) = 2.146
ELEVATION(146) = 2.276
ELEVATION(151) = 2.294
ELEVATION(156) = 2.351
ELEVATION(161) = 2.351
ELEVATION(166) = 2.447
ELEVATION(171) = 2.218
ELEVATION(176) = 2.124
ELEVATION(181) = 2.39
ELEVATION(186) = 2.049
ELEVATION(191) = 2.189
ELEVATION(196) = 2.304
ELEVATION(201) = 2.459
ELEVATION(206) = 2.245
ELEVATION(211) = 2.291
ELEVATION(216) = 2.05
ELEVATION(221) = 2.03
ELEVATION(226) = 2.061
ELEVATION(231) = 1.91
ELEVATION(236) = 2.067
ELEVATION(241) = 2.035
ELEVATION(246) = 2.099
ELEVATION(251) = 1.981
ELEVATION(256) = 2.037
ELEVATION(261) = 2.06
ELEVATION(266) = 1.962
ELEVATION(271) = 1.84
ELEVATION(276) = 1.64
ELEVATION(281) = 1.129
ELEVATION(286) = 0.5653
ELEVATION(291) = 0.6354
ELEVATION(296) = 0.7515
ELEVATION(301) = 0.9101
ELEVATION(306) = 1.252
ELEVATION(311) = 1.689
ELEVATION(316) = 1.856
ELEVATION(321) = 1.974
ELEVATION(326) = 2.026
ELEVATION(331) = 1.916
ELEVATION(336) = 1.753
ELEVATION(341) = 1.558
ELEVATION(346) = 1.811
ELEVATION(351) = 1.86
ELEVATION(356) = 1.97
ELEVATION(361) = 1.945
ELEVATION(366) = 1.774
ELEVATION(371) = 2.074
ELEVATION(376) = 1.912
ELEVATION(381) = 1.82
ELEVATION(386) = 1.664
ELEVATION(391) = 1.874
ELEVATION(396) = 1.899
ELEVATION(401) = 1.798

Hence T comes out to 0.68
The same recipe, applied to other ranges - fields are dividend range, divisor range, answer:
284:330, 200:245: 0.63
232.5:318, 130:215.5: 0.69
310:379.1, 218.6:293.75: 1.08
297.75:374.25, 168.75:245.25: 0.81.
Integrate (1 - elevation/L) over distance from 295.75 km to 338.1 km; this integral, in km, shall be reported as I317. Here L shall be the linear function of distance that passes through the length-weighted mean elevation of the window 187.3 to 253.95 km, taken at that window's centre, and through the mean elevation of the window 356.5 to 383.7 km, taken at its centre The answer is 7.94 km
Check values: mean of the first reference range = 2.13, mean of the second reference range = 1.91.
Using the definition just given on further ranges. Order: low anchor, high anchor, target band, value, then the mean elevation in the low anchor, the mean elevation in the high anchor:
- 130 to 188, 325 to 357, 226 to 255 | 0.72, 2.28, 1.83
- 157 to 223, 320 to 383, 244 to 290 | 9.18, 2.25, 1.87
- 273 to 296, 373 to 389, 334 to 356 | -3.91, 0.985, 1.81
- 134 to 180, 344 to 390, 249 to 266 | 0.55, 2.28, 1.87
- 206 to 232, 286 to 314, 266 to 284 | -2.69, 2.09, 1.02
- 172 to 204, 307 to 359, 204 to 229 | 0.45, 2.25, 1.83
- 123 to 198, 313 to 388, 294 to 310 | 7.47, 2.26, 1.86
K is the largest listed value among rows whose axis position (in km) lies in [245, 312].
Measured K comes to 2.099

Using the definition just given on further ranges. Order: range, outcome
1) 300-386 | 2.074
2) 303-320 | 1.856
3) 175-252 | 2.459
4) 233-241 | 2.067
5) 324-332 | 2.026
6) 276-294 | 1.64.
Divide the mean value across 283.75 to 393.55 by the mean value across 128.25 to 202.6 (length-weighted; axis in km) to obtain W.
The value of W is 0.71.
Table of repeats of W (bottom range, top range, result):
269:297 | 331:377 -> 1.69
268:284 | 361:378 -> 1.27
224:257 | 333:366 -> 0.90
